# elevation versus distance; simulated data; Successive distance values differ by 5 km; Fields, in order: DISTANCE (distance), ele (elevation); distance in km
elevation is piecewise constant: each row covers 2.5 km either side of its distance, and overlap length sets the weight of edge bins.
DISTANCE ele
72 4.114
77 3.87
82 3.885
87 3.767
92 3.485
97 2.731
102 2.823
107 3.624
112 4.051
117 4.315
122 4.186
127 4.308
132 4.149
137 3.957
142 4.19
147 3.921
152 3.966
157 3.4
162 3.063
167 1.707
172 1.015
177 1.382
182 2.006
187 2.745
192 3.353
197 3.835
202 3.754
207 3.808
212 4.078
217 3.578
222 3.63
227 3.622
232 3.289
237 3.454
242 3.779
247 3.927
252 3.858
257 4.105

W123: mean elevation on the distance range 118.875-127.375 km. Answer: 4.24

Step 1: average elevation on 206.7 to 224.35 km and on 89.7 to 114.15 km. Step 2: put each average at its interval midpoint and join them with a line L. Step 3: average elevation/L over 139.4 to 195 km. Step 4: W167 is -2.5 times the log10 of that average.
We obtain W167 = 0.26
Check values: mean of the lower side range 3.33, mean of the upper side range 3.77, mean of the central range 2.81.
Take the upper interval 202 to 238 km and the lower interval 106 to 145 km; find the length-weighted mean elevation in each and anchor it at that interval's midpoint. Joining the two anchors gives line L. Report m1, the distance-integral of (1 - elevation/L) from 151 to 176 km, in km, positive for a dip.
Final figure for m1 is 9.3 km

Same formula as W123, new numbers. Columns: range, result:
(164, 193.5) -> 2.01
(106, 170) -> 3.74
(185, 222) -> 3.61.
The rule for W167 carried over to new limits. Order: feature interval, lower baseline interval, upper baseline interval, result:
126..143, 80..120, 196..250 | -0.14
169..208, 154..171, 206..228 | 0.20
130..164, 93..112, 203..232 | -0.12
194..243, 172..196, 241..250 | -0.17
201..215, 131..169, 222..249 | -0.09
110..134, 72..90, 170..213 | -0.20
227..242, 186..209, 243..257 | 0.10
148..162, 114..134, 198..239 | 0.13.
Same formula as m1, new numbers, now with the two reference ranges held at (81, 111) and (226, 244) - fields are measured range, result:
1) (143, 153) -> -1.6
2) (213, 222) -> -0.4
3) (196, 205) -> -0.8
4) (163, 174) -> 5.9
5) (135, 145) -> -1.9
